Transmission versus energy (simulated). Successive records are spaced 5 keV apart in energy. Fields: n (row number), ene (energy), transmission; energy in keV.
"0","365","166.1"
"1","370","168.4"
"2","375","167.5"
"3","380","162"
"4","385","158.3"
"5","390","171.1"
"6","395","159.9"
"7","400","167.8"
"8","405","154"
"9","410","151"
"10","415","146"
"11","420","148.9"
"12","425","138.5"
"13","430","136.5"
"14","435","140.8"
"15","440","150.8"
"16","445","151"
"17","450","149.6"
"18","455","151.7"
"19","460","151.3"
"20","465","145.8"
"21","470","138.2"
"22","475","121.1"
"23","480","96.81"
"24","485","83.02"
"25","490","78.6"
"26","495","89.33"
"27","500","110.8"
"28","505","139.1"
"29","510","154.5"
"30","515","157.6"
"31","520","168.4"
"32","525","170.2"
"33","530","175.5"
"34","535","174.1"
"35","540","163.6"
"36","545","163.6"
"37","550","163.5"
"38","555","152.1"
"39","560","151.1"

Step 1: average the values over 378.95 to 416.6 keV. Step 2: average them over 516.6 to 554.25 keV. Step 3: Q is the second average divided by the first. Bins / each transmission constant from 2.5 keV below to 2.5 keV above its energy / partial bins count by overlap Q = 1.05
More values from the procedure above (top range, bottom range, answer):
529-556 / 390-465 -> 1.10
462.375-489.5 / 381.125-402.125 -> 0.70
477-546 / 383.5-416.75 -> 0.86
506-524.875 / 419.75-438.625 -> 1.13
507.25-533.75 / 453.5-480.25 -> 1.21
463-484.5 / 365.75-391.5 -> 0.73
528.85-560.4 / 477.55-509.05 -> 1.60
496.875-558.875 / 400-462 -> 1.06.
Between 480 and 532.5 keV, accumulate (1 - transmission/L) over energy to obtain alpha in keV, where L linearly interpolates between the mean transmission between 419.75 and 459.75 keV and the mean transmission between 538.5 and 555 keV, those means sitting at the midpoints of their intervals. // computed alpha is 8.5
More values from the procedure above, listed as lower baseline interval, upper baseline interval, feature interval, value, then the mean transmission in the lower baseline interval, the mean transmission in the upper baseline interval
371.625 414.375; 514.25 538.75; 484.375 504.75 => 8.6 keV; 161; 170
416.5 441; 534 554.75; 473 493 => 7.7 keV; 143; 164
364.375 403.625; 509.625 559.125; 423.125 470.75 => 5.4 keV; 165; 164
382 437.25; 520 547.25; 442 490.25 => 9.2 keV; 152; 169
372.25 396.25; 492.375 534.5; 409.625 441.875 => 2.9 keV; 164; 147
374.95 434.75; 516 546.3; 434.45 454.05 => 1.2 keV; 154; 169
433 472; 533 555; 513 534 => -1.0 keV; 148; 164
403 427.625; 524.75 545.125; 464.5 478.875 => 2.6 keV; 147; 170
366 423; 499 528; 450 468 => 0.7 keV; 160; 153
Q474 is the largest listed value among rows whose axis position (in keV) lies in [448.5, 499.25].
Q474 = 151.7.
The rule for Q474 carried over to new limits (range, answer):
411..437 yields 148.9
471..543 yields 175.5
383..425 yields 171.1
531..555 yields 174.1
